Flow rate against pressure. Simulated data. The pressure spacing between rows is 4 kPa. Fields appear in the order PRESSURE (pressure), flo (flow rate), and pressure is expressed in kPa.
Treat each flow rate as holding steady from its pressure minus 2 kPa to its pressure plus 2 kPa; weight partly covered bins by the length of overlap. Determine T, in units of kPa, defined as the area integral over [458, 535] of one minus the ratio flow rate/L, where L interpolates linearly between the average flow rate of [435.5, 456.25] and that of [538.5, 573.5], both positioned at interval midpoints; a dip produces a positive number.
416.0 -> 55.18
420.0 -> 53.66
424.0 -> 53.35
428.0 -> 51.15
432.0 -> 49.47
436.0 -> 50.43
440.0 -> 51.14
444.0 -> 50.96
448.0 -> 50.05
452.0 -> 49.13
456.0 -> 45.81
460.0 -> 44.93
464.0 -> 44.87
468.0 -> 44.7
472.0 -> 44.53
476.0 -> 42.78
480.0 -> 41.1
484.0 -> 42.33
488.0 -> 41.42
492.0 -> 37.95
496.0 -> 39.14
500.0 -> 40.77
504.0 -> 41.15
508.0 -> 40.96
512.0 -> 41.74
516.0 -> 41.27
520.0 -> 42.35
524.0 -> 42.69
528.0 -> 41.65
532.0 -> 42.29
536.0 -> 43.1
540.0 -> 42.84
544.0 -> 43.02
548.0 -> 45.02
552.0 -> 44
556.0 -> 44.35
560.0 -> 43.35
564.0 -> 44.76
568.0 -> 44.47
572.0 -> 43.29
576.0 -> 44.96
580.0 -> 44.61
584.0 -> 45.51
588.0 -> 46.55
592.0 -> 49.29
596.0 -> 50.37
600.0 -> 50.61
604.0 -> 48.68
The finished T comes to 8.3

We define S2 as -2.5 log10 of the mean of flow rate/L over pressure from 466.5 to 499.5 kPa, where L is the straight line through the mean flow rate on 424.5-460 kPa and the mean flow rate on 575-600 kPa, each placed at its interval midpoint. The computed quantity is 0.176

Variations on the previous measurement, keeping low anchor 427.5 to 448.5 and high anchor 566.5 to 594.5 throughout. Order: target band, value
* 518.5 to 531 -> 0.129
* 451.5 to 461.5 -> 0.080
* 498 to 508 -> 0.179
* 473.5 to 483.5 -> 0.167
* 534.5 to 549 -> 0.085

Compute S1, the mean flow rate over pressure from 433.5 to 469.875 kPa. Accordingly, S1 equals 48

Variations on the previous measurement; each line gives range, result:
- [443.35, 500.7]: 43.9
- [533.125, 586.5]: 44.1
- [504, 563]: 42.7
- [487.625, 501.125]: 39.6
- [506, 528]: 41.8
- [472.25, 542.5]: 41.6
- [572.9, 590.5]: 45.4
